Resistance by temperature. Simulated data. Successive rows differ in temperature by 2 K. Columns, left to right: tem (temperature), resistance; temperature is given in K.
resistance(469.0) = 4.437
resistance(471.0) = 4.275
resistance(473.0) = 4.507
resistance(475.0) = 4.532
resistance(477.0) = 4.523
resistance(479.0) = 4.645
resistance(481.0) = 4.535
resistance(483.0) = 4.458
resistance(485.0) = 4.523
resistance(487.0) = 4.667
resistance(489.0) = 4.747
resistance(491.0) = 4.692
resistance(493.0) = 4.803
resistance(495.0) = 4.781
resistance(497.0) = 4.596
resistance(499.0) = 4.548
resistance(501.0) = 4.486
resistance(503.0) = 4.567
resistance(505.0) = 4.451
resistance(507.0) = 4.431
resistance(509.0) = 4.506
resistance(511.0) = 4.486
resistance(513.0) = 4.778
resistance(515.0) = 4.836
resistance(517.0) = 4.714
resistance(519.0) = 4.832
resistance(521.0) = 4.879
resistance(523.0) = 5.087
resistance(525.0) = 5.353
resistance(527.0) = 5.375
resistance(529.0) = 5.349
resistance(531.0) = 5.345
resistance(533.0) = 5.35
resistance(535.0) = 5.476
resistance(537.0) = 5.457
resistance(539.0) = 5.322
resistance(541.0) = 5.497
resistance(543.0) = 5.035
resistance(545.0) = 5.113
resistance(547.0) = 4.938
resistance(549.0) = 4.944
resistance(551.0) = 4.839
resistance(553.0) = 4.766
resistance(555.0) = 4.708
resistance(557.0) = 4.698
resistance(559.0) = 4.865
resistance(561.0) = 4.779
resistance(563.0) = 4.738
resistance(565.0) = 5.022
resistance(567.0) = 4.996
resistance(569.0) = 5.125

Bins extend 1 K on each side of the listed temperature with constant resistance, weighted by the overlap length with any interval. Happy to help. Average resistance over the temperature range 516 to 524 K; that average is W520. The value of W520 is 4.88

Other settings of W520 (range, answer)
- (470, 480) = 4.5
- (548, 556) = 4.81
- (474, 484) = 4.54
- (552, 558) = 4.72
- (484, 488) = 4.59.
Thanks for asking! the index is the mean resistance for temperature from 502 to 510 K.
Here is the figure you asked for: 4.49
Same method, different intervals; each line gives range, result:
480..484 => 4.5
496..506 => 4.53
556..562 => 4.78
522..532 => 5.3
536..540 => 5.39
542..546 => 5.07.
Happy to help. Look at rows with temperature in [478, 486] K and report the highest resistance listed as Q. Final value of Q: 4.645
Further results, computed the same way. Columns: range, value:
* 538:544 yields 5.497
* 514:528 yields 5.375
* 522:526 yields 5.353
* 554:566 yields 5.022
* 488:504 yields 4.803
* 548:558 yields 4.944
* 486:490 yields 4.747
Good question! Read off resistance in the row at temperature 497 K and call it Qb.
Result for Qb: 4.596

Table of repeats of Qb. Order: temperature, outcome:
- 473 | 4.507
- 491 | 4.692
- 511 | 4.486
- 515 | 4.836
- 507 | 4.431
